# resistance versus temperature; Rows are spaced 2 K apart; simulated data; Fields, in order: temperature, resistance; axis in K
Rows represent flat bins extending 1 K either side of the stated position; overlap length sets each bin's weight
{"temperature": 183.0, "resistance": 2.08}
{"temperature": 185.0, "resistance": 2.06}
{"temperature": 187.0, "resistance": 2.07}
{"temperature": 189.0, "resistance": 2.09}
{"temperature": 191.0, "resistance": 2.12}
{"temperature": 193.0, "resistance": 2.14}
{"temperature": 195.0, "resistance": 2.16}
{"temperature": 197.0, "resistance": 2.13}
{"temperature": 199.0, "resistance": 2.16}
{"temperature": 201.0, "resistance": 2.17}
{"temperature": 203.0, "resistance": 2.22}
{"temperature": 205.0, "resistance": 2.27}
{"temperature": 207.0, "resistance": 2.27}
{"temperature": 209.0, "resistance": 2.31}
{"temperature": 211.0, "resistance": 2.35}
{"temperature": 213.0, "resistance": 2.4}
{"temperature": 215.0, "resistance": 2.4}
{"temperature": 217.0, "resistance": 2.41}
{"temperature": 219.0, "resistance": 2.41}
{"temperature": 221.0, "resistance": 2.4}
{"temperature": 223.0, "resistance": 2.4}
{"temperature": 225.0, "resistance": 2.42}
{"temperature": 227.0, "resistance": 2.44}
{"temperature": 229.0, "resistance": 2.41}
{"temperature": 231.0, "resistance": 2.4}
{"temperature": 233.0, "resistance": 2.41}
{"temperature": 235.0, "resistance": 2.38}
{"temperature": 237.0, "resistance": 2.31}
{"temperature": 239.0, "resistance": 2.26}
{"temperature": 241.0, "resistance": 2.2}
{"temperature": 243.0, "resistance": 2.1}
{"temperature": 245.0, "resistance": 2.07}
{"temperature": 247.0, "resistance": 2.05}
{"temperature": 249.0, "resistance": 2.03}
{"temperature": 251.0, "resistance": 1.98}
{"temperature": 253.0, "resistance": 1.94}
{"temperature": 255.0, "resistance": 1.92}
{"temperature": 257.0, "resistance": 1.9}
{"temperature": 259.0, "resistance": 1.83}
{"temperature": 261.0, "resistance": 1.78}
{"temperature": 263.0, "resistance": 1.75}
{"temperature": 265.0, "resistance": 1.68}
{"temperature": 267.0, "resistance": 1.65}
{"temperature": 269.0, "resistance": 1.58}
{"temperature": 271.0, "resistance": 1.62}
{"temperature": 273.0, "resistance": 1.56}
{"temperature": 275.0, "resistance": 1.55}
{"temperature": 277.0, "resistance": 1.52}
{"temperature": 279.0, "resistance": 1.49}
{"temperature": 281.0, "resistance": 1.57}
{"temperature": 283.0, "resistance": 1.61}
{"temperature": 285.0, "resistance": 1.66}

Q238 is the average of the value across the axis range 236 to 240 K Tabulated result 2.29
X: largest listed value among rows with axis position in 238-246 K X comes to 2.26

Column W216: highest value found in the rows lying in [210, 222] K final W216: 2.41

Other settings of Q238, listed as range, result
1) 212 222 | 2.4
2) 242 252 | 2.05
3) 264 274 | 1.62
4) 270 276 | 1.58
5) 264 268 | 1.67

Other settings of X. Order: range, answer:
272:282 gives 1.57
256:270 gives 1.9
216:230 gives 2.44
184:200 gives 2.16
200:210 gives 2.31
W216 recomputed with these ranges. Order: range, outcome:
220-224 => 2.4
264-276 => 1.68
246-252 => 2.05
